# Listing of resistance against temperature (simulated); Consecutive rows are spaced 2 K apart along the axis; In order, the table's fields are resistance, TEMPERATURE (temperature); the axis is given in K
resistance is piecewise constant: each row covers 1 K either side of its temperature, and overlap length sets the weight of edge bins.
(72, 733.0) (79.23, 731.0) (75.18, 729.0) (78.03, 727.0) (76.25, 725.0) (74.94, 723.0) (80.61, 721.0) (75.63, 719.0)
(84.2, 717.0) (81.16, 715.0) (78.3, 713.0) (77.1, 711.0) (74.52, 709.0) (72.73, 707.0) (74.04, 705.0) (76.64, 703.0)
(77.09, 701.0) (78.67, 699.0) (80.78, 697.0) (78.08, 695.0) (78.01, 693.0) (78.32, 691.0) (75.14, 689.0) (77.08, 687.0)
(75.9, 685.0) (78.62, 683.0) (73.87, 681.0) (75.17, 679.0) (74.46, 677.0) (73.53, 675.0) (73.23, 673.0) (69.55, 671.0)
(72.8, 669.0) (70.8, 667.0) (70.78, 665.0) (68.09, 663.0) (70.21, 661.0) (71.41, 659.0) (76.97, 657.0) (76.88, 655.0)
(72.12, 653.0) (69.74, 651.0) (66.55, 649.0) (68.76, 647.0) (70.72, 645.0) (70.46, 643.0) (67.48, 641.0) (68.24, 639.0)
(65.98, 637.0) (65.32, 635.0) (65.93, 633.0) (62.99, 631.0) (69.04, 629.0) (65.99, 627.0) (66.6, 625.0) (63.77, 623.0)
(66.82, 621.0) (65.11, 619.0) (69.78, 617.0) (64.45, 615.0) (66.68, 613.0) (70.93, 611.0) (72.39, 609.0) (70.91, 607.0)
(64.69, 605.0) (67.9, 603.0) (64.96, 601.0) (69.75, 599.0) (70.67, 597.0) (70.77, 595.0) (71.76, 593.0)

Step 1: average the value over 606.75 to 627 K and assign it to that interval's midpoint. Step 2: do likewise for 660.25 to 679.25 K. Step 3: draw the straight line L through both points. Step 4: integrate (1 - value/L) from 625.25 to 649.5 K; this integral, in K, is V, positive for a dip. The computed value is 0.66 K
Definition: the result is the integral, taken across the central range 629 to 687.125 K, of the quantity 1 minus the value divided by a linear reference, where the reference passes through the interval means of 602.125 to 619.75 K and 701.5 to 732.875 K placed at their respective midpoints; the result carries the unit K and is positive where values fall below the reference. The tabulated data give 0.9 K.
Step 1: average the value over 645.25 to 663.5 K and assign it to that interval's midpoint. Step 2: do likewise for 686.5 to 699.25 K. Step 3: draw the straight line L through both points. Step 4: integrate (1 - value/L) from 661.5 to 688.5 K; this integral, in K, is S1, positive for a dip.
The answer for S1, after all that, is 0.56 K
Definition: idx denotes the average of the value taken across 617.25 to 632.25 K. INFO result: 66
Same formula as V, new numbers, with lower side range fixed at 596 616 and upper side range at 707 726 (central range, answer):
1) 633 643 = 0.6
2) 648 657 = 0.0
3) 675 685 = -0.1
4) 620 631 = 0.6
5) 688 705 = -0.3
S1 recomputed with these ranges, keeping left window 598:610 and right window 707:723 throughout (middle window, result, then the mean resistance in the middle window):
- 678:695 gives -0.2 K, 76.6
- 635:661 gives 0.7 K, 70.2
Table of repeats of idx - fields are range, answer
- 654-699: 74.6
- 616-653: 67.3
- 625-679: 70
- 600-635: 66.9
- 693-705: 77.9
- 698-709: 75.7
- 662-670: 70.6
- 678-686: 75.9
